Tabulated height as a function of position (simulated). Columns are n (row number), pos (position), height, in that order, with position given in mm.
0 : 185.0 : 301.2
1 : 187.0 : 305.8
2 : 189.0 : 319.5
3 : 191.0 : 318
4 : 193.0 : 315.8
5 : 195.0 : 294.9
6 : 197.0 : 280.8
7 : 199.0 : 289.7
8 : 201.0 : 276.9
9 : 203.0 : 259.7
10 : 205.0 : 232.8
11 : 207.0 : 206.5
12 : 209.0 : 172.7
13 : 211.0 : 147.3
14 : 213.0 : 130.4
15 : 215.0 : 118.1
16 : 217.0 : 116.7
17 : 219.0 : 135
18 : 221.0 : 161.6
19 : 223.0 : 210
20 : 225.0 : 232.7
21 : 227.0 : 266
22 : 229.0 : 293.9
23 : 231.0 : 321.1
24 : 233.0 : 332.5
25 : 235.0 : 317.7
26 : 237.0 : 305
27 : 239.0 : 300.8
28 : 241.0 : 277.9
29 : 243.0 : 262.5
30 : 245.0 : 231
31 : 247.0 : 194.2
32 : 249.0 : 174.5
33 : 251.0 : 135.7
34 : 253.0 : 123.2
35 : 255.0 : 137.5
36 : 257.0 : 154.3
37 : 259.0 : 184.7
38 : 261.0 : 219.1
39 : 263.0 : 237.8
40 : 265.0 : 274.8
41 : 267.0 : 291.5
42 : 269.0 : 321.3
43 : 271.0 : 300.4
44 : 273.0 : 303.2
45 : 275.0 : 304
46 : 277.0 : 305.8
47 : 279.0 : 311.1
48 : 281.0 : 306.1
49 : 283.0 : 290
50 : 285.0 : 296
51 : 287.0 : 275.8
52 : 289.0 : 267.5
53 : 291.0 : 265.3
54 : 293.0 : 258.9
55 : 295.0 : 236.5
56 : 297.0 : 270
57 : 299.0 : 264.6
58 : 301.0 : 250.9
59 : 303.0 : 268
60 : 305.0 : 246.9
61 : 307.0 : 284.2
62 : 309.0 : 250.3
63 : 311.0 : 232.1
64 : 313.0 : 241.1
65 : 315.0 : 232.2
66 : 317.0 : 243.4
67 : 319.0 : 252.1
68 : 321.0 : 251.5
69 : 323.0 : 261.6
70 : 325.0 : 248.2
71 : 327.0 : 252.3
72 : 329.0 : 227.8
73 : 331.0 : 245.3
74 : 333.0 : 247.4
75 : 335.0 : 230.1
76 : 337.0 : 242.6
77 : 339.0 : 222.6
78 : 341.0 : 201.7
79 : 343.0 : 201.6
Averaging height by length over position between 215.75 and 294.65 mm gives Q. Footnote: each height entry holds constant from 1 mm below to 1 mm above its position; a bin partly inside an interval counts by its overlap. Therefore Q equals 248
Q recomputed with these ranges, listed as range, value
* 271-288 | 299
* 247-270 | 204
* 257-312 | 269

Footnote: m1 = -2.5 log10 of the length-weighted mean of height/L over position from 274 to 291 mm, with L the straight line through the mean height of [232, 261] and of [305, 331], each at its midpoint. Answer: -0.24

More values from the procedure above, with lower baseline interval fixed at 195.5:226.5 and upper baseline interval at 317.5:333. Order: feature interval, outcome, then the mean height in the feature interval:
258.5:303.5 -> -0.20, 275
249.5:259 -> 0.45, 145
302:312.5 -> -0.07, 256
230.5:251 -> -0.24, 264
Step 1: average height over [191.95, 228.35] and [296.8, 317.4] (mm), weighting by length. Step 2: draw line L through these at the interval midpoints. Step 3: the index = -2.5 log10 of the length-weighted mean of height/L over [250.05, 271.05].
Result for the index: 0.11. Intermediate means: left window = 215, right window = 253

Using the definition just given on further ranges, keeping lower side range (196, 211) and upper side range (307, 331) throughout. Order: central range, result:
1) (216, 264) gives 0.09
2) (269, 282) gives -0.25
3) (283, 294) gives -0.12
